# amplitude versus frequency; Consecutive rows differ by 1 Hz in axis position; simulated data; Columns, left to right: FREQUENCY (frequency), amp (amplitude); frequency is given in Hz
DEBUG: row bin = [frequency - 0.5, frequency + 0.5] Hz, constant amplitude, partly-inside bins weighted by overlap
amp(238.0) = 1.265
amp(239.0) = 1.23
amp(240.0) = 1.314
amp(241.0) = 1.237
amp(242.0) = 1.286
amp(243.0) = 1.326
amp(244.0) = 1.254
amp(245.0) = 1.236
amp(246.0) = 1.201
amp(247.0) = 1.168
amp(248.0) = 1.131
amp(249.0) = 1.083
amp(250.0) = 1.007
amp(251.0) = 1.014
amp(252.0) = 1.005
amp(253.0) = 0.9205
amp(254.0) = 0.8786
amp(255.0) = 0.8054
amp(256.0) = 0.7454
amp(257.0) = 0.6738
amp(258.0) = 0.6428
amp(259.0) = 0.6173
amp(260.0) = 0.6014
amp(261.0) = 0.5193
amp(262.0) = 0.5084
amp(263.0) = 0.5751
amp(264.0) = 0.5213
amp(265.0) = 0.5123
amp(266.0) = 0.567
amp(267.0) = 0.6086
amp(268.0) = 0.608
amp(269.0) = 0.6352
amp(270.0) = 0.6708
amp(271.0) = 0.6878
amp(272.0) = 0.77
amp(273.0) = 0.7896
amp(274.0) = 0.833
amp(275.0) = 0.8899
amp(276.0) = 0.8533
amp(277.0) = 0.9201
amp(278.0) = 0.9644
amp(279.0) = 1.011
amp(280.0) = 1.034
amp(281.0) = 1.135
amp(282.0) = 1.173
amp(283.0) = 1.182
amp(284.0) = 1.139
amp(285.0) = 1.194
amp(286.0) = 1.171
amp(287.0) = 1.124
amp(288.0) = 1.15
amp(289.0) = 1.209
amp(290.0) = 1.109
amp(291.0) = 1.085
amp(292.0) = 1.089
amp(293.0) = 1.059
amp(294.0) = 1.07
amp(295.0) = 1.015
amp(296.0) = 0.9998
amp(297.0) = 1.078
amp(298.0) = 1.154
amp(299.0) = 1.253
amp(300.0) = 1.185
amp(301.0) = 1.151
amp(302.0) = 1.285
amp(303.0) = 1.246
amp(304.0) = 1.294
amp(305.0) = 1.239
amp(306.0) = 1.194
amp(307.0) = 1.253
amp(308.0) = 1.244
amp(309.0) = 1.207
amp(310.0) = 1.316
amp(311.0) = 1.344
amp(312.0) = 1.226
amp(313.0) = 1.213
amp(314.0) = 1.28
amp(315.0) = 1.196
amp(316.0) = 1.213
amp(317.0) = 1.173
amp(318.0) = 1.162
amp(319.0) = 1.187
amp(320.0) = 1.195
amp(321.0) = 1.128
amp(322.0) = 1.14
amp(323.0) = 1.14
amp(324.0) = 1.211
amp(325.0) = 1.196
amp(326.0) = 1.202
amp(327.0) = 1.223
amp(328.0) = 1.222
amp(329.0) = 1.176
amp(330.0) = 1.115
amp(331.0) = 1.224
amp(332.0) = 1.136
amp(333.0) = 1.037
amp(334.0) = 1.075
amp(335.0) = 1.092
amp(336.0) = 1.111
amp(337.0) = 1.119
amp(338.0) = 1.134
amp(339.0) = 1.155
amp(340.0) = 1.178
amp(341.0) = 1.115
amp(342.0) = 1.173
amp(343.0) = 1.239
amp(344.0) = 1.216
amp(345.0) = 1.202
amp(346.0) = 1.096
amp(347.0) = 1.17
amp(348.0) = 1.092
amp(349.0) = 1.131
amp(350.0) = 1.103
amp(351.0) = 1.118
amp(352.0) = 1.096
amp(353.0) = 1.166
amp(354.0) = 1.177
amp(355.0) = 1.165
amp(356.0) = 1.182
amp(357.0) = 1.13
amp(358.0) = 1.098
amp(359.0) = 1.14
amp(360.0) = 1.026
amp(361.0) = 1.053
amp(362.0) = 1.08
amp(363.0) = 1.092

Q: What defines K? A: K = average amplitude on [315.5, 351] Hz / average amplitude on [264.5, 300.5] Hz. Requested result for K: 1.2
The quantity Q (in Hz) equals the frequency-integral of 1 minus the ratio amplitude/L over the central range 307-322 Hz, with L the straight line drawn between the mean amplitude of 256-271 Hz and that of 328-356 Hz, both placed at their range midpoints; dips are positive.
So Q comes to -4.2 Hz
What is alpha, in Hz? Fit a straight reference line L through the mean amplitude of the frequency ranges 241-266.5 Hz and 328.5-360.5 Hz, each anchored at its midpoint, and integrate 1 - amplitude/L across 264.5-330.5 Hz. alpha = -4.7 Hz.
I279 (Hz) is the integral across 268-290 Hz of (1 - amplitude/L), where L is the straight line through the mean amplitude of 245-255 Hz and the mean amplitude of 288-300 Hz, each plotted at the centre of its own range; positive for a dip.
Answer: 2.3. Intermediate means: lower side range 1.04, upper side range 1.11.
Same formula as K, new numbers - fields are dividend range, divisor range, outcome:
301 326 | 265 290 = 1.32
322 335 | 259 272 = 1.96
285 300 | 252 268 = 1.70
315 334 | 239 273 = 1.35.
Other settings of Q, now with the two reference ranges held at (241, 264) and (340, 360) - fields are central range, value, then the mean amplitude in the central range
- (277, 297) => -2.0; 1.1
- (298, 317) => -3.5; 1.24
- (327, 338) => -0.3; 1.14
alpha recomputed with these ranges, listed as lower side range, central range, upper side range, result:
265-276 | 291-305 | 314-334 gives -3.0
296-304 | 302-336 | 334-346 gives -0.8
